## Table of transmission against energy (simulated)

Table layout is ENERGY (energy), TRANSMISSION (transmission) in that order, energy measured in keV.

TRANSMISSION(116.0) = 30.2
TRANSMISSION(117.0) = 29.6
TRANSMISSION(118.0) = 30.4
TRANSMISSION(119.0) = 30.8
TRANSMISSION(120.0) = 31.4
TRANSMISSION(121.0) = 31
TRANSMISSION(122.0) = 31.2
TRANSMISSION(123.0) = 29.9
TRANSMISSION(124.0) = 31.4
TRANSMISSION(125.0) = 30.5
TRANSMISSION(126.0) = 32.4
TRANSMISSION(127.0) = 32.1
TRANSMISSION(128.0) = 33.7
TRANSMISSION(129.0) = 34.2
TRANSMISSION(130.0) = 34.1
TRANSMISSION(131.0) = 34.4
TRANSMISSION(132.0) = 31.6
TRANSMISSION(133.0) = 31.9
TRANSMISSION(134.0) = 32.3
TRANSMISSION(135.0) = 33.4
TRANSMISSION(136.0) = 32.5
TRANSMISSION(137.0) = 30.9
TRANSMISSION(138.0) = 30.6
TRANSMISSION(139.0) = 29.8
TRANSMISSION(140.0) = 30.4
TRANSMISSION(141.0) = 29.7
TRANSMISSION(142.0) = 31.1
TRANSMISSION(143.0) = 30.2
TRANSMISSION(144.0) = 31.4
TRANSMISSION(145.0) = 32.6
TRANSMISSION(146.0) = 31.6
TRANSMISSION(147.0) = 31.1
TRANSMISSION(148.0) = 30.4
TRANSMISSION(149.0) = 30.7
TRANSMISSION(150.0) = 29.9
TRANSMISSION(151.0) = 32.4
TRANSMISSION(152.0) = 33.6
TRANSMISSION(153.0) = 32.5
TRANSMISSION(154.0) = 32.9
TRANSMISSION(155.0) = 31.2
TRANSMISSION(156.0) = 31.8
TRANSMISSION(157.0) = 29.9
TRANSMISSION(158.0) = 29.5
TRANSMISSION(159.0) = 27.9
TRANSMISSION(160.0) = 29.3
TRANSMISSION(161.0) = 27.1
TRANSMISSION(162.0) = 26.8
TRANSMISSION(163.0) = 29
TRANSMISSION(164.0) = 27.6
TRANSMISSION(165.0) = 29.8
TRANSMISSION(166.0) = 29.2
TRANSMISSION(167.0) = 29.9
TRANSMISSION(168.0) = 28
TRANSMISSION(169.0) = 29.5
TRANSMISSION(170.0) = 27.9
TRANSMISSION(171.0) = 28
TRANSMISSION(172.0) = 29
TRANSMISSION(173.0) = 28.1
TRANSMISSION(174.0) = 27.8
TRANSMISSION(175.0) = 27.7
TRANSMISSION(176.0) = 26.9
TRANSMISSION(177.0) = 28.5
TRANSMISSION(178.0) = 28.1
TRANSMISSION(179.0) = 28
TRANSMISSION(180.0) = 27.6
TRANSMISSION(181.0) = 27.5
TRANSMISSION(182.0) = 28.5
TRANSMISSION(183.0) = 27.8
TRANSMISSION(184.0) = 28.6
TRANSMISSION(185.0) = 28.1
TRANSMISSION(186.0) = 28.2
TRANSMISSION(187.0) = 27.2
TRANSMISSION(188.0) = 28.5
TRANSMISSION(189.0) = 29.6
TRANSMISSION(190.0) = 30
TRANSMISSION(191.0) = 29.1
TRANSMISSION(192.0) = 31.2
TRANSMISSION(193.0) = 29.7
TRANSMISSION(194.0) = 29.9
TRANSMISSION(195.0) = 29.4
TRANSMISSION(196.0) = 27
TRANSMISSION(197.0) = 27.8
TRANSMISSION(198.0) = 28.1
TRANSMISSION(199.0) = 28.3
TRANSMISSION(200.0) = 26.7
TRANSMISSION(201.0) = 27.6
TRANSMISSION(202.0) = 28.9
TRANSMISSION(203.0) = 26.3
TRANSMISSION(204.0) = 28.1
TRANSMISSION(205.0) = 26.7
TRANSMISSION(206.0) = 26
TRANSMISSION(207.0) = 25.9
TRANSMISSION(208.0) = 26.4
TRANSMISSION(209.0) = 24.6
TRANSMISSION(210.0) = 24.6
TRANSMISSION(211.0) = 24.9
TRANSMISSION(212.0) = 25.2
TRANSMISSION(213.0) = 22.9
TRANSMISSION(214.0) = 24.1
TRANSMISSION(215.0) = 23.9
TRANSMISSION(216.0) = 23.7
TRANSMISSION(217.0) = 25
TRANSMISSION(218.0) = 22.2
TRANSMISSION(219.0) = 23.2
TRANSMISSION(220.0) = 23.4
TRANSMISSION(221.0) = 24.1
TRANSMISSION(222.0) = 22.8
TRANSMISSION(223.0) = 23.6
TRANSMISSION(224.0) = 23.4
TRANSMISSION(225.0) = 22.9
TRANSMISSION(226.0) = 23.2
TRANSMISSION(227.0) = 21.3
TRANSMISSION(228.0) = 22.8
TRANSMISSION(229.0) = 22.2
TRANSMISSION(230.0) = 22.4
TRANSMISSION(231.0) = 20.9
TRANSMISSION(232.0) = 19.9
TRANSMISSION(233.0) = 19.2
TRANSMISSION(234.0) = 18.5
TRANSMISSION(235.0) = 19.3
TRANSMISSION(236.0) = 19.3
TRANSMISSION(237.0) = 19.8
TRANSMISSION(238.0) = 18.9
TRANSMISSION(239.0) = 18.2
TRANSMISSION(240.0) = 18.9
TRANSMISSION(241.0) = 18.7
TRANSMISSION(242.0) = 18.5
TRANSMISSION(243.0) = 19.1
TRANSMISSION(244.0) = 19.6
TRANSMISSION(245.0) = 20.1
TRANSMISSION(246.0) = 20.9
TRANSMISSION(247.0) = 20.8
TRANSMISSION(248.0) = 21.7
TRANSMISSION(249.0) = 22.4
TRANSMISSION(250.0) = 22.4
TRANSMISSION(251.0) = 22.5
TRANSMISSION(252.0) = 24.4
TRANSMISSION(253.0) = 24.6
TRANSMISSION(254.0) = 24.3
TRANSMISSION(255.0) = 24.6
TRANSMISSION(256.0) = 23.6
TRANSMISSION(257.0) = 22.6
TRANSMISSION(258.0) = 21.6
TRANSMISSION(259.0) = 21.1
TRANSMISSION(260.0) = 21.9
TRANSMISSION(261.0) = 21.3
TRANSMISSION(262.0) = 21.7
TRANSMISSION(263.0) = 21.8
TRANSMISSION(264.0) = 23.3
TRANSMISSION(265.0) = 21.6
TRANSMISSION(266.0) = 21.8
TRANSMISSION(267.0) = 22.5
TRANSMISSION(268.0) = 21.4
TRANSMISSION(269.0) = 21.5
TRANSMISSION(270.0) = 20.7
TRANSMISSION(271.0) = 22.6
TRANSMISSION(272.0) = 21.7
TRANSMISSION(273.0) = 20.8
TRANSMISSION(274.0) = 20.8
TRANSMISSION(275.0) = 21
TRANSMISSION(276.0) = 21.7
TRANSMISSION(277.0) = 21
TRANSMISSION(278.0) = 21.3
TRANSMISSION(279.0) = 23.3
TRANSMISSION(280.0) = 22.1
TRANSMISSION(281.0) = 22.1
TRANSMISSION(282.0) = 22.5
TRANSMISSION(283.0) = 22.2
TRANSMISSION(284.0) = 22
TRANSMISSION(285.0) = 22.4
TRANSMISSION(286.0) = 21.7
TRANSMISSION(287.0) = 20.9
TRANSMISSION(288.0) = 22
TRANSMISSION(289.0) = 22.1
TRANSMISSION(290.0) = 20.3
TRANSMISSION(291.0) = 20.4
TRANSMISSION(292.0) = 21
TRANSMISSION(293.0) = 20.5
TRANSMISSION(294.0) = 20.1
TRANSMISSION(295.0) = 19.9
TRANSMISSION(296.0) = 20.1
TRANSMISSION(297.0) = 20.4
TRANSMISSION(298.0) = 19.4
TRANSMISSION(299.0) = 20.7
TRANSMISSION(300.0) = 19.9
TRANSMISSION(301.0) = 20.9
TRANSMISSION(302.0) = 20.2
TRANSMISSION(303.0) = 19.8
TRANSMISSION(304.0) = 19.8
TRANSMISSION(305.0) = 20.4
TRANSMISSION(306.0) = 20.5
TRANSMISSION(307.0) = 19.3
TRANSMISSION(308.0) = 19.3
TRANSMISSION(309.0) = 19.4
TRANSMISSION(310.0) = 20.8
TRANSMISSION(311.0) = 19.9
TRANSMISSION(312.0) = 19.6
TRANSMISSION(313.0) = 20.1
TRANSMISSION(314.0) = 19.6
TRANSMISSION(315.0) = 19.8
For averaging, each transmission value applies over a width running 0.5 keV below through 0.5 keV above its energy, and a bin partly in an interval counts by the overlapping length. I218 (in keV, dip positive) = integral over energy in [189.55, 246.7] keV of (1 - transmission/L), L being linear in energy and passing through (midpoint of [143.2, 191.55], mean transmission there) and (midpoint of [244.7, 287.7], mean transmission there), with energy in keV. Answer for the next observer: 4.1 keV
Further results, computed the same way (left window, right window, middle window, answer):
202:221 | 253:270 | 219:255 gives 3.4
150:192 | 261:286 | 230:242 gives 2.5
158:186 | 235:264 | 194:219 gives -0.9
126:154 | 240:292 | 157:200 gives 0.4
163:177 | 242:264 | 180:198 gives -1.1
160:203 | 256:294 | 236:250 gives 2.4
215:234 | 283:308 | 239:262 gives 0.3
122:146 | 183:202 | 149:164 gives 0.2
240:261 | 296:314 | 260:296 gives -1.2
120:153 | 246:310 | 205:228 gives 1.7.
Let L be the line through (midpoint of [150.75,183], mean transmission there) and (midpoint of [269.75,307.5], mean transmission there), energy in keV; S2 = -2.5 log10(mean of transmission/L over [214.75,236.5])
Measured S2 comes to 0.14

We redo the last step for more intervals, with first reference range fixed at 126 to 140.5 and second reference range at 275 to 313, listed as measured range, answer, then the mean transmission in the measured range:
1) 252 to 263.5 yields 0.032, 22.7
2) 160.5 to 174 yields 0.053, 28.4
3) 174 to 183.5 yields 0.045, 27.8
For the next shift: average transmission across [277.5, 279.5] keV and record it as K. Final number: 22.3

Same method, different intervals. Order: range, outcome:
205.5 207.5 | 25.9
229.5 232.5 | 21.1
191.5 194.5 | 30.3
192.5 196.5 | 29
